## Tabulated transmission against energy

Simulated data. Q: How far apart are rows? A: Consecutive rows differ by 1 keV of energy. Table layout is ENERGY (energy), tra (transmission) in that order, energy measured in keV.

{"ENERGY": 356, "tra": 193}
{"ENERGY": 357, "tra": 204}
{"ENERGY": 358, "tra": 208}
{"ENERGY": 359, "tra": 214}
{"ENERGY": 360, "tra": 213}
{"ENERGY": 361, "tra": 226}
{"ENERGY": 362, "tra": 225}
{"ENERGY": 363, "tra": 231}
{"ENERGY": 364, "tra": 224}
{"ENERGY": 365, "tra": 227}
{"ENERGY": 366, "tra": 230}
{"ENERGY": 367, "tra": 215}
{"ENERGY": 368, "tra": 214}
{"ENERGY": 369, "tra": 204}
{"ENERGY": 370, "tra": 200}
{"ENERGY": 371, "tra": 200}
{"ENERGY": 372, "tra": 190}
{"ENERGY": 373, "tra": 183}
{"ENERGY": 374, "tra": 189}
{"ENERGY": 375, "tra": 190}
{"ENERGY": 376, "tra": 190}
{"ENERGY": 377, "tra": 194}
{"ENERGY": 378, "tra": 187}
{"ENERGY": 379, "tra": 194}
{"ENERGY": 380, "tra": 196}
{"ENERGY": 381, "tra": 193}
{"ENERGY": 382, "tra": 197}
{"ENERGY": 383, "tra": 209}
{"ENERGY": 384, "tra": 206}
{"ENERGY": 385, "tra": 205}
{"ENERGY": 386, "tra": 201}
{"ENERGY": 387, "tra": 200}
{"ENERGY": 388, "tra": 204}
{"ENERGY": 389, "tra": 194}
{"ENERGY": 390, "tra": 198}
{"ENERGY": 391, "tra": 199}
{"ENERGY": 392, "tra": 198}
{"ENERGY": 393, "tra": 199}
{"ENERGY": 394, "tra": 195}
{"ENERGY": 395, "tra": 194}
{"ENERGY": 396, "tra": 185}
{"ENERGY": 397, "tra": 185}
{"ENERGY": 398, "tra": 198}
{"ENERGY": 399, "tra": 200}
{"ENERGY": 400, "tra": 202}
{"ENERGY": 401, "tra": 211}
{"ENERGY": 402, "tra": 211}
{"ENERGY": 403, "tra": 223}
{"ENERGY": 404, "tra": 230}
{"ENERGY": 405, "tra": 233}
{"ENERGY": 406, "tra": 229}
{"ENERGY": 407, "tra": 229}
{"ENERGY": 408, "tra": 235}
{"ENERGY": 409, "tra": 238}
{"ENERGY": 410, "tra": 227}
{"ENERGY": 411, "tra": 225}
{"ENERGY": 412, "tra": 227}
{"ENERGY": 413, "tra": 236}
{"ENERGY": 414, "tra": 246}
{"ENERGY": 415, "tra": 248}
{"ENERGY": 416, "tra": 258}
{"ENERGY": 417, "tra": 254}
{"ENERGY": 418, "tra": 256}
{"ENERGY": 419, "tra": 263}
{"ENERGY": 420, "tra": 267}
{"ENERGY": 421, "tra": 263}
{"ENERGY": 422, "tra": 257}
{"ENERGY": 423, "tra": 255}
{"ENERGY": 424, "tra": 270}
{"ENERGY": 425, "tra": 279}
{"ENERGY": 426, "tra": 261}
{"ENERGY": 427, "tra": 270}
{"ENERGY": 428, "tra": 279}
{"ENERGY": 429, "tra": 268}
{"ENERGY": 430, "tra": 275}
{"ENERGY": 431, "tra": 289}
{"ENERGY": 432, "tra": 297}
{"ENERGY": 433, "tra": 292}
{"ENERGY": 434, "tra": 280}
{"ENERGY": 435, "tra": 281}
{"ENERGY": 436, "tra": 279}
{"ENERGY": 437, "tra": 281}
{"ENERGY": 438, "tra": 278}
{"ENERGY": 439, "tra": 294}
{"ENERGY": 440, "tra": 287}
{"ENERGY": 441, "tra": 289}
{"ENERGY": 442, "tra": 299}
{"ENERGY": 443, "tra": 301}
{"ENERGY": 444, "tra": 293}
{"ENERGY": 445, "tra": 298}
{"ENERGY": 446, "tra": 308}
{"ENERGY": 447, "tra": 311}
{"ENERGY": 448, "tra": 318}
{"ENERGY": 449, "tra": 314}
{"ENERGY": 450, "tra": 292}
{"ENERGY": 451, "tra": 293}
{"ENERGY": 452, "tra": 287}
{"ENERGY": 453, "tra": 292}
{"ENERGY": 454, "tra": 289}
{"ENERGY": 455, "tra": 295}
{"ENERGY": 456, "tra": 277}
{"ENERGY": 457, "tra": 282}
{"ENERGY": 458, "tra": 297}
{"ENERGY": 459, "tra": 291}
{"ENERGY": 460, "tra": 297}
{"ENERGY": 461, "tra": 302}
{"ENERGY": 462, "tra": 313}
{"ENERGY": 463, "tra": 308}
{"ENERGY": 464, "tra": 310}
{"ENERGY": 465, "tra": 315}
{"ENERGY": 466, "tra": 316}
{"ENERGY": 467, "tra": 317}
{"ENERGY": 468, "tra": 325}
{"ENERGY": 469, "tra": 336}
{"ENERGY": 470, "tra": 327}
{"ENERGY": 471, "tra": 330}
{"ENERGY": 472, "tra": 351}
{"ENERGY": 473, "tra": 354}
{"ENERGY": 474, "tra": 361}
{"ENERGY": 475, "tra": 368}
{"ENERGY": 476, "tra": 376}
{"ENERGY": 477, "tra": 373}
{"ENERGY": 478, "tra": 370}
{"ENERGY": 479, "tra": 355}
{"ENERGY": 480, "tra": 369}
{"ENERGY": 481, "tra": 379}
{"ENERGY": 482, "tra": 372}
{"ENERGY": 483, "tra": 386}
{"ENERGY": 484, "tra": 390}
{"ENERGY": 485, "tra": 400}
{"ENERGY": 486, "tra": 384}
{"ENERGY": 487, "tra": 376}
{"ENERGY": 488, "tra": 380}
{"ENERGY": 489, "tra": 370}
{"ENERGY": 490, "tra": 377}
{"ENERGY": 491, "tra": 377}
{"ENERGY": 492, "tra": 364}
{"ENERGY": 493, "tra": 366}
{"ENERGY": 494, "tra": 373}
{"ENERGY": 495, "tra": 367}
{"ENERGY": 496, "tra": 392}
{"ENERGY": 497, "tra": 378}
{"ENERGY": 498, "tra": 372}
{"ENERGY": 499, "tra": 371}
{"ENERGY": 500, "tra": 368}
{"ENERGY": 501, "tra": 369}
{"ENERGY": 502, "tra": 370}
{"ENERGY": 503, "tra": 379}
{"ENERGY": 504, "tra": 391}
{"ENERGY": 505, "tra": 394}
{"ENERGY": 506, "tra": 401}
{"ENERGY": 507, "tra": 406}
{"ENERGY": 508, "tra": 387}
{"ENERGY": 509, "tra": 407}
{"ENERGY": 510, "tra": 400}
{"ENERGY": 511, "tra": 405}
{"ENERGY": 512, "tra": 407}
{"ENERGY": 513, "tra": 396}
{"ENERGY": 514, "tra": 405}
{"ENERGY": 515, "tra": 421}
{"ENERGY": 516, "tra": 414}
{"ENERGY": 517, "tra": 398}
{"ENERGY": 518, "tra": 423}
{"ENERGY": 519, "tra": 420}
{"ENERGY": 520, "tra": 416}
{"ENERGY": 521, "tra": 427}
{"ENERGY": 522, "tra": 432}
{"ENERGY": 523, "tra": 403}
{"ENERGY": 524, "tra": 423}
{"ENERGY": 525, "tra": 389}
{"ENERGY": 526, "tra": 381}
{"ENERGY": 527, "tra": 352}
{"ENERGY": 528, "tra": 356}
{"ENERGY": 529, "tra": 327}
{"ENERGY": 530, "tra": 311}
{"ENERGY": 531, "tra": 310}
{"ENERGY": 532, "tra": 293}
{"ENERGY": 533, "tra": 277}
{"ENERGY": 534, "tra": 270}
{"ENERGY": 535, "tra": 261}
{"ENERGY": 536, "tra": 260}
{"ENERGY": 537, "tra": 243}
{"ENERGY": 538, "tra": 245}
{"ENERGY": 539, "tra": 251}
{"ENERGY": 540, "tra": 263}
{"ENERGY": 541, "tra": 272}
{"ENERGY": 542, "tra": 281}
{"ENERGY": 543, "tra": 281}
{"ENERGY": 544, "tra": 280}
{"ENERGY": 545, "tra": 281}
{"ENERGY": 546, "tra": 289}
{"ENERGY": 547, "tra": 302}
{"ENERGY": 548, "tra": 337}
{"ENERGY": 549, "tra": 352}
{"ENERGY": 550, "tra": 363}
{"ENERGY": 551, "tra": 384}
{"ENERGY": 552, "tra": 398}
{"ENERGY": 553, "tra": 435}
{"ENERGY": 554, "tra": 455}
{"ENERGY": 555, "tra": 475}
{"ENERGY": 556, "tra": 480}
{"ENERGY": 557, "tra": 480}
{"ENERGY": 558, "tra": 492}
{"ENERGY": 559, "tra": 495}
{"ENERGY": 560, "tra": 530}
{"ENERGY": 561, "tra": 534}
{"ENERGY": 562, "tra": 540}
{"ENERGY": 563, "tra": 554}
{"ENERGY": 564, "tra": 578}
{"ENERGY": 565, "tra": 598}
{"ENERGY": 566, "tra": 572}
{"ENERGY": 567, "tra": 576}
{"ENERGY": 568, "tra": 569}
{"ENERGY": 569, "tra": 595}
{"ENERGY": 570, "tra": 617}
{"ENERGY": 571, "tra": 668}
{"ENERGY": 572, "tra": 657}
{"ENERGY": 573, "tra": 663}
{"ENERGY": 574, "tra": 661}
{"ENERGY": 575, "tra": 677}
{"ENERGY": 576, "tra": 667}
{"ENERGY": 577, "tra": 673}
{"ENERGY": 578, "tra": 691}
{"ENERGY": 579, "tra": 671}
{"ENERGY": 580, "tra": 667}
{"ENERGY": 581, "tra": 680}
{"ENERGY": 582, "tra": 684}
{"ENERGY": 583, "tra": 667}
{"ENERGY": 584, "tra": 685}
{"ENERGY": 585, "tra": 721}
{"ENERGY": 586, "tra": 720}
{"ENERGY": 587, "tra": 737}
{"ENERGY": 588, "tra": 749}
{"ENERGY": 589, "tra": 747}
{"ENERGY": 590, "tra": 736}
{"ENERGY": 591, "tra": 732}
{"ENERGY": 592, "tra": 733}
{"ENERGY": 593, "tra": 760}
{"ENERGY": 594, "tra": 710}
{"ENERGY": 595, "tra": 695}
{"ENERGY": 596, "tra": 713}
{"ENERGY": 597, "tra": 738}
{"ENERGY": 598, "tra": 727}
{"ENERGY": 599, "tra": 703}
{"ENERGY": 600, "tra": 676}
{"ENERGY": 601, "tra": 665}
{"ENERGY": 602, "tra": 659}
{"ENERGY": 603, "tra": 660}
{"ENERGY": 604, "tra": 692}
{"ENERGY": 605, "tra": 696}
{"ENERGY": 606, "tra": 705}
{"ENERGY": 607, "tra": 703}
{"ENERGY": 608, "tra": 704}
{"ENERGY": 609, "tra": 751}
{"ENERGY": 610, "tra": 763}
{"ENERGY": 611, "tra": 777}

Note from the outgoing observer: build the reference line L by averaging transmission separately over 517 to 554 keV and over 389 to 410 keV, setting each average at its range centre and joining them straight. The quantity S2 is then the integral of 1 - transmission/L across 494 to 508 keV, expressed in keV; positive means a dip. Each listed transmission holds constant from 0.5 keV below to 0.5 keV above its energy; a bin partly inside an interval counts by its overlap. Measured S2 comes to -3.6 keV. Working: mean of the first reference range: 210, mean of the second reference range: 336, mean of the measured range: 381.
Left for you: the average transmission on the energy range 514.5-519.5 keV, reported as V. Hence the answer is 415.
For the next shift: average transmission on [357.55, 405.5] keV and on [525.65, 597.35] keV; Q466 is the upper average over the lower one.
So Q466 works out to 2.49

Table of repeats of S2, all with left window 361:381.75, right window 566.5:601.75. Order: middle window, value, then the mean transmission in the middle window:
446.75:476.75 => 6.89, 315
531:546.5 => 8.30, 271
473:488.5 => 2.63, 375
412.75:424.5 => 2.07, 257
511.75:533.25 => 6.44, 382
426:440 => 2.55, 281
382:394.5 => 2.15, 201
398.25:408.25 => 2.07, 219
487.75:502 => 3.27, 373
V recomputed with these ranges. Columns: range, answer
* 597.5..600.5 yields 702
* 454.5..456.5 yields 286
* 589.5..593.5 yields 740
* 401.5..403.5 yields 217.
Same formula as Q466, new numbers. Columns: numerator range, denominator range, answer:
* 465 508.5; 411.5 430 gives 1.42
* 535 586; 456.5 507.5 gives 1.39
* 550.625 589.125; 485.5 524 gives 1.53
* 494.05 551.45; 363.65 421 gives 1.66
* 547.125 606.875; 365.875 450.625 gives 2.59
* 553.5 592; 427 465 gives 2.13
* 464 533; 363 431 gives 1.69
